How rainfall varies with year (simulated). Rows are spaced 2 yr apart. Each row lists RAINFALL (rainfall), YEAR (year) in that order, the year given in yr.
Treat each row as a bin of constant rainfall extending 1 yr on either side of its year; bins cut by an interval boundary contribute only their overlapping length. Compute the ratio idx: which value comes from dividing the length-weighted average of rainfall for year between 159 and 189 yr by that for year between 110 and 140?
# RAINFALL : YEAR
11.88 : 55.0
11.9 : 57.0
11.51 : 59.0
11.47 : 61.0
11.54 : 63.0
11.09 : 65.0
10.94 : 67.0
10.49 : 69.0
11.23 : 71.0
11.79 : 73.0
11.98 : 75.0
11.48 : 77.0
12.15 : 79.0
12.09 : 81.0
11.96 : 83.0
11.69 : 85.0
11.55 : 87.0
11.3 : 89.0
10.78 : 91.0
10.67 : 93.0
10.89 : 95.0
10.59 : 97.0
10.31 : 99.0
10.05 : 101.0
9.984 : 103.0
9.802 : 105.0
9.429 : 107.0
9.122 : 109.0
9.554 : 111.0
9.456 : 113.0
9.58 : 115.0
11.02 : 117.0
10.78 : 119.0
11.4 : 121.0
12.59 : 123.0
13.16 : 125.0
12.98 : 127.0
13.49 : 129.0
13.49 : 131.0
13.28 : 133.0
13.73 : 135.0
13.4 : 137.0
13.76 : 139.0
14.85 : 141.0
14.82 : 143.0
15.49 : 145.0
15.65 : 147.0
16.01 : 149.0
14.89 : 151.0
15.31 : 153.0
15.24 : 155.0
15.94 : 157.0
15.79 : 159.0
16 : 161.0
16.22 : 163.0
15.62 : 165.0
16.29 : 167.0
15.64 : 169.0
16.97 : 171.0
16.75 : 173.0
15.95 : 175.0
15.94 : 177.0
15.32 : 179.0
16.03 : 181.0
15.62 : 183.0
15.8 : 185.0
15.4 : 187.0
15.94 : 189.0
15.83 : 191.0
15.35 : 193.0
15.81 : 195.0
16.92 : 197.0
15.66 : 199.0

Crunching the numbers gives 1.3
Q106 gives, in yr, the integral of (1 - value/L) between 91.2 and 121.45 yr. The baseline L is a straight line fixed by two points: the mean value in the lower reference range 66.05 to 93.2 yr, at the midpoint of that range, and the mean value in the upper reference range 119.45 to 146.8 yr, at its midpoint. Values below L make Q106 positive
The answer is 5.6 yr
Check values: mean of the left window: 11.5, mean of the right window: 13.6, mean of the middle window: 10.2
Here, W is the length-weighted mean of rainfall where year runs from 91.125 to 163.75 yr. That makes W 12.7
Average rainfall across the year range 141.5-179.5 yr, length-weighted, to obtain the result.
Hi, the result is 15.8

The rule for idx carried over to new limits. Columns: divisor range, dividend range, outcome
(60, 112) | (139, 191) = 1.44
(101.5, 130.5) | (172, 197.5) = 1.45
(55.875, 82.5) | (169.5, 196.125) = 1.38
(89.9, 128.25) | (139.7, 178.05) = 1.48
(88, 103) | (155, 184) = 1.51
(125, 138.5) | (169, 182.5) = 1.20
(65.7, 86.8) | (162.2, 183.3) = 1.39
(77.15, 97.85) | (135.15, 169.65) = 1.35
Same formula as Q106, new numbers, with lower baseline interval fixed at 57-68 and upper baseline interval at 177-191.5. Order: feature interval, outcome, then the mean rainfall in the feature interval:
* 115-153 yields 1.1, 13.5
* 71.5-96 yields 1.2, 11.5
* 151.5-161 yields -0.6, 15.6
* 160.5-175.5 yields -1.0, 16.2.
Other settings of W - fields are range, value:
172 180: 16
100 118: 9.78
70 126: 10.9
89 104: 10.5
